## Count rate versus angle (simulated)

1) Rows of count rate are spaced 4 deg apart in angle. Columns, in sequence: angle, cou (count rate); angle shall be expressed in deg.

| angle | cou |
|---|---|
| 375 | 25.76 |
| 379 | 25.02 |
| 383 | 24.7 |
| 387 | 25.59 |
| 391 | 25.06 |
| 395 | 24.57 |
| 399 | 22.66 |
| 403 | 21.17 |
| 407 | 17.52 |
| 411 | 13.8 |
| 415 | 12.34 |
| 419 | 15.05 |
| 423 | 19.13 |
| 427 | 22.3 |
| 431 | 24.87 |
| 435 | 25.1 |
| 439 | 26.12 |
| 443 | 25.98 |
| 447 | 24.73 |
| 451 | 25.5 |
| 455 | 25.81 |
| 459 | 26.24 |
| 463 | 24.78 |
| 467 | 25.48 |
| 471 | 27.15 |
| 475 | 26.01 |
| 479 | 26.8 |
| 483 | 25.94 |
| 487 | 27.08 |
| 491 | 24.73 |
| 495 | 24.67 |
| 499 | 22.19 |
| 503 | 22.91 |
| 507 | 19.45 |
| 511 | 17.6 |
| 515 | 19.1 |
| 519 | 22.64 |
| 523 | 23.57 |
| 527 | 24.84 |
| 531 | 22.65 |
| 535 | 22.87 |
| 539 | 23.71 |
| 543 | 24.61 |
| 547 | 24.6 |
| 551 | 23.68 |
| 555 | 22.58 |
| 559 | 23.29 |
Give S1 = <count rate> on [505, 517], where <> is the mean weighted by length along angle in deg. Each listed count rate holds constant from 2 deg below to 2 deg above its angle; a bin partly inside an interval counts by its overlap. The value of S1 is 18.7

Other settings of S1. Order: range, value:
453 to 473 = 25.9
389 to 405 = 23.4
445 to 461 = 25.6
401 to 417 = 16.2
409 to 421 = 13.7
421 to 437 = 22.9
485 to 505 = 24.3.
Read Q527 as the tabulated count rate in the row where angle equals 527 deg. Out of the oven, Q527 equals 24.84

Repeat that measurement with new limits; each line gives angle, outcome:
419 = 15.05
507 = 19.45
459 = 26.24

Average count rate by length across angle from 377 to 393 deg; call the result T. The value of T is 25.1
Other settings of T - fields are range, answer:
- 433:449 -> 25.5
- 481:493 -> 25.9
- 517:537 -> 23.3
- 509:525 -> 20.7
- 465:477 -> 26.2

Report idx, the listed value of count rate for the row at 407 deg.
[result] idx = 17.52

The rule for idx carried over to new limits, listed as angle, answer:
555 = 22.58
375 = 25.76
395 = 24.57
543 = 24.61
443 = 25.98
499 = 22.19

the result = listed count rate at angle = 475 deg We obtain 26.01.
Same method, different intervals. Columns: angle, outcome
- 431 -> 24.87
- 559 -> 23.29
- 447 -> 24.73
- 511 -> 17.6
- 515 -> 19.1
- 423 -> 19.13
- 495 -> 24.67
